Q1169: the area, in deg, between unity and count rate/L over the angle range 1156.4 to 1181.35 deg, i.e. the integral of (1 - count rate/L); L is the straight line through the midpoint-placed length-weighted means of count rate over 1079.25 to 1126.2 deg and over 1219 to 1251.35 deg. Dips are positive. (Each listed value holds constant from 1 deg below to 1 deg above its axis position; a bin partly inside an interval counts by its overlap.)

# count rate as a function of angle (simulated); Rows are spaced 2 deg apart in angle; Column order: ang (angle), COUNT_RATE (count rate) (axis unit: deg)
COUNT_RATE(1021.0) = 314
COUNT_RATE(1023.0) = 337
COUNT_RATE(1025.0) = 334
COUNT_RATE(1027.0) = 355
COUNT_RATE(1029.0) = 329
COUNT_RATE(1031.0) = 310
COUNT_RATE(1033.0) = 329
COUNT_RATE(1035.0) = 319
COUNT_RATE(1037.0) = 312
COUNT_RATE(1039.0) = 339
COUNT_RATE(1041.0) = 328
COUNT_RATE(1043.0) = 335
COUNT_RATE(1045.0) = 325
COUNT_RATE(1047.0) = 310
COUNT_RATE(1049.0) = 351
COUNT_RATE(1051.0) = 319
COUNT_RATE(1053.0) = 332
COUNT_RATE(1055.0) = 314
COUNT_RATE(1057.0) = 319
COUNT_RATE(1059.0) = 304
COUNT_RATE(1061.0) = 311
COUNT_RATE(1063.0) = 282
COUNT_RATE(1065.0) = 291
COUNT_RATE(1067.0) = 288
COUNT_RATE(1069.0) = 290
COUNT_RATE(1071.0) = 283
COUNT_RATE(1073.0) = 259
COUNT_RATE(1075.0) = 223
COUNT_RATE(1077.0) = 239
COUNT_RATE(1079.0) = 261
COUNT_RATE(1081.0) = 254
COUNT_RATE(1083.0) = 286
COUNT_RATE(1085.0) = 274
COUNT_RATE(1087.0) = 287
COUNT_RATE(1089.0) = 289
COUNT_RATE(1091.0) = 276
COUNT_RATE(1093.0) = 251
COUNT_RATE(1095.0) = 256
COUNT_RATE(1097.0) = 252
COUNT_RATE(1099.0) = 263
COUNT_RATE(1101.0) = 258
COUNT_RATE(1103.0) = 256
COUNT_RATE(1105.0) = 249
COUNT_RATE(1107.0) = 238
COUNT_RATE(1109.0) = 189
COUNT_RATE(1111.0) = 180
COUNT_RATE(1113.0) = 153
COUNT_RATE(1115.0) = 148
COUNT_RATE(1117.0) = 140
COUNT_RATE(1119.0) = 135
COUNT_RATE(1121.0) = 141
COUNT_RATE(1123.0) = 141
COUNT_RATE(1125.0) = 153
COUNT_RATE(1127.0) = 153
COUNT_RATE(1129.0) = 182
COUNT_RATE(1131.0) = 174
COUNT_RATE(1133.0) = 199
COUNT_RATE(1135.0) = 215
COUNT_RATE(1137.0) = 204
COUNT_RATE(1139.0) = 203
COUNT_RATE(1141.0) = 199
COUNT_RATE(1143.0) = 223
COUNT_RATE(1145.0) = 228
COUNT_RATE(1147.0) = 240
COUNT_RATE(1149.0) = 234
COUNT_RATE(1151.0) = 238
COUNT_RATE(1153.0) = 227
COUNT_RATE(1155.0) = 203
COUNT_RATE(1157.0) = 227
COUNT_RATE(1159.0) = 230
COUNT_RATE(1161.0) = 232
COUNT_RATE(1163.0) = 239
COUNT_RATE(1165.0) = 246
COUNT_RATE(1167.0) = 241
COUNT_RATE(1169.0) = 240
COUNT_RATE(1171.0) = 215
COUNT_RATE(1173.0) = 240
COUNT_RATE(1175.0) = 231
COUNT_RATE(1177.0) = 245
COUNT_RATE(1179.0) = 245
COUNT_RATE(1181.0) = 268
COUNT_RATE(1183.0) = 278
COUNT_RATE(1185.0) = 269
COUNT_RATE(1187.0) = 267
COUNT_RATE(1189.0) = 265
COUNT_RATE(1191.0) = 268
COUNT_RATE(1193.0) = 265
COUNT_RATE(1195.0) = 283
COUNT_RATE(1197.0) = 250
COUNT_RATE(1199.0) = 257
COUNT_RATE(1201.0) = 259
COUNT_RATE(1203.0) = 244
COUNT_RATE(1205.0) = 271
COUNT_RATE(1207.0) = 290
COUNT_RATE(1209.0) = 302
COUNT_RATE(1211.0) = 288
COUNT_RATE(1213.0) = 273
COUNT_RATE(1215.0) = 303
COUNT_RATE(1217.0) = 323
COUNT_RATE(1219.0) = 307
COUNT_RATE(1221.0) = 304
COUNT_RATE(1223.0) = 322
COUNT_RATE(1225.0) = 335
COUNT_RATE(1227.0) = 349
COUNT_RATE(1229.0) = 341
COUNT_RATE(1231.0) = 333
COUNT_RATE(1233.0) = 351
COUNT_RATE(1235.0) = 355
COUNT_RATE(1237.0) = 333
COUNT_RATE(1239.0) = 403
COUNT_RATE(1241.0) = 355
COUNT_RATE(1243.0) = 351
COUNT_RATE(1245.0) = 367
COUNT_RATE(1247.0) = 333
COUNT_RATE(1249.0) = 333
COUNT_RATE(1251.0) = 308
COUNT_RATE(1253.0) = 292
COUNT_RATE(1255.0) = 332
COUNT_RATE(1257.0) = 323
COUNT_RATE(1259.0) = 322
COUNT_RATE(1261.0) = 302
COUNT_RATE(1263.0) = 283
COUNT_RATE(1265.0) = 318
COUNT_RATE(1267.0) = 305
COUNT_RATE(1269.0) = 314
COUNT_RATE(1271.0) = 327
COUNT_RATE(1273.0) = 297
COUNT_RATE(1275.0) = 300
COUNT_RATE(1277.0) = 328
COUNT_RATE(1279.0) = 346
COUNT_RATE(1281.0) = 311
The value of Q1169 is 3.8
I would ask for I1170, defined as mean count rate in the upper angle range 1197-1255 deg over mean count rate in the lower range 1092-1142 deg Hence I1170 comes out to 1.60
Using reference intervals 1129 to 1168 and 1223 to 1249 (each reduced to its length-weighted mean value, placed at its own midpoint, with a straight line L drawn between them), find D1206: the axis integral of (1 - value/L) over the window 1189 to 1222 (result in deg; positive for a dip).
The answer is 2.6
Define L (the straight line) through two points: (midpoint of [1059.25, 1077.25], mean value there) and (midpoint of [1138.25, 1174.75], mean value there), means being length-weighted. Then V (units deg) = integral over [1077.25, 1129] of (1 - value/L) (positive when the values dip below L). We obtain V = 8.04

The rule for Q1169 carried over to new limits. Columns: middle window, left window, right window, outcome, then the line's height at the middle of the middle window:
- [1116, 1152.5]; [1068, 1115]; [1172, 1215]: 9.48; 256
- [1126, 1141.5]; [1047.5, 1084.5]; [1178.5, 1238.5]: 5.36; 292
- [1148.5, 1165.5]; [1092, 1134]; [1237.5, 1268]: 0.53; 238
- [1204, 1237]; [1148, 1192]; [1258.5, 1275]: -4.63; 277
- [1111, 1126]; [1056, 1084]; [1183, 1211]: 6.98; 275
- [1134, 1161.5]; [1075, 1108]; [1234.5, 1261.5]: 6.36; 288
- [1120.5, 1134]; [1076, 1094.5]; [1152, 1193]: 4.87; 257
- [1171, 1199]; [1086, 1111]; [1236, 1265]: 3.70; 297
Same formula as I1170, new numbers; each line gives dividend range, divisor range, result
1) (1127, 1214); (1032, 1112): 0.85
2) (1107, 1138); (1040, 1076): 0.56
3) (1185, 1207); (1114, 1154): 1.40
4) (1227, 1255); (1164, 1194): 1.36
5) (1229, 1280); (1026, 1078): 1.07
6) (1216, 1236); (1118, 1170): 1.61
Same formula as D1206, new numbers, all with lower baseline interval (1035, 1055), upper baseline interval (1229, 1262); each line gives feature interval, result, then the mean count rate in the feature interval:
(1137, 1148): 3.80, 217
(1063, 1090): 4.68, 271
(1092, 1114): 6.56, 231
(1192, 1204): 2.69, 260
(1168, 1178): 2.98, 234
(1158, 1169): 3.14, 238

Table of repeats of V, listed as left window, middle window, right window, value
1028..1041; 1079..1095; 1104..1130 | -3.3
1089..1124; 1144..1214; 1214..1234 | 7.6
